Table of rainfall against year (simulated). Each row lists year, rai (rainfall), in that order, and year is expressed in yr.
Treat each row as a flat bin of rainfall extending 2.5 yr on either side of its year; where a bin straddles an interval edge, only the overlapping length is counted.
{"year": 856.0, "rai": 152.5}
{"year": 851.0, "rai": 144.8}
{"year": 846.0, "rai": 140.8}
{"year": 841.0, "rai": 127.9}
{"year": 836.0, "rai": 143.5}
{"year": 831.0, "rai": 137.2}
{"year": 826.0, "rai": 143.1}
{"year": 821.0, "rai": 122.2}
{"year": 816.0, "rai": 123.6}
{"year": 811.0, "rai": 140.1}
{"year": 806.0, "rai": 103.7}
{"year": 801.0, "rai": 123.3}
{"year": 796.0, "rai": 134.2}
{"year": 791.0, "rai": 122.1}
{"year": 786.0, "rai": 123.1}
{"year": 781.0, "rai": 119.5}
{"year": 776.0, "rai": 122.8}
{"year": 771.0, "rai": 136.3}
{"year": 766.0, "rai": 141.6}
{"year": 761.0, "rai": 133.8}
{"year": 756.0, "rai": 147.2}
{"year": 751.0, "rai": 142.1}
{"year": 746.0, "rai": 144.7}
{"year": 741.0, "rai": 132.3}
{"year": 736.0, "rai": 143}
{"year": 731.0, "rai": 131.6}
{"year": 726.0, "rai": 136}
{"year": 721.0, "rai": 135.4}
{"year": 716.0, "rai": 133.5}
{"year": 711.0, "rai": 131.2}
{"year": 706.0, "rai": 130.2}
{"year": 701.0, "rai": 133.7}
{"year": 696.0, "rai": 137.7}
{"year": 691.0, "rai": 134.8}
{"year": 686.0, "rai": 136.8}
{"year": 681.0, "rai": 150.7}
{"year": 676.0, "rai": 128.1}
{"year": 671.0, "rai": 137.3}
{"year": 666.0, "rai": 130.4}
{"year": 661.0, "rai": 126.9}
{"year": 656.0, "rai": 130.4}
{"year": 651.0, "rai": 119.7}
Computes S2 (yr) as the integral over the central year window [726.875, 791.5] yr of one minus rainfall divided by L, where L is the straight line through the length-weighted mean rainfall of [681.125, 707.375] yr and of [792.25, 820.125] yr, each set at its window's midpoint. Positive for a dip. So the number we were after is -2.3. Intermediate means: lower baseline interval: 136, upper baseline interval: 125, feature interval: 134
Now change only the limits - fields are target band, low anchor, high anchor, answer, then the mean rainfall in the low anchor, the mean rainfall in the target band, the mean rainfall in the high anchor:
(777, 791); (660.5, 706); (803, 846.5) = 1.11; 135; 122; 131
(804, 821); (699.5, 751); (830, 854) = 1.88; 136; 123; 139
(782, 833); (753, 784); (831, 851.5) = 3.46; 134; 127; 138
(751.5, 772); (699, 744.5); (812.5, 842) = -0.95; 134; 140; 133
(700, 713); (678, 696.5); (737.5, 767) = 0.79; 140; 131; 140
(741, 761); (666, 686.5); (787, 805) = -1.94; 137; 142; 124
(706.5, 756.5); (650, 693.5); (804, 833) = -2.17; 133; 137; 129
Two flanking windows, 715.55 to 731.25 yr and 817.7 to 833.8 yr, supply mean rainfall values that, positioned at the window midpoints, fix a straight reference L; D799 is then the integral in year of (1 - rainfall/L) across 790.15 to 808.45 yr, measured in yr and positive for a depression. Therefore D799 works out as 1.8 yr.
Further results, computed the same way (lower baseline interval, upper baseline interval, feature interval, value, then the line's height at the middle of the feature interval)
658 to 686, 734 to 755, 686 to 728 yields 1.08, 138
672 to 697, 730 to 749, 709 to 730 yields 0.65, 138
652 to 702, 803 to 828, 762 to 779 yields -0.58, 129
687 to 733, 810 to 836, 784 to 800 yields 0.91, 134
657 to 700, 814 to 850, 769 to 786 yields 1.18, 135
